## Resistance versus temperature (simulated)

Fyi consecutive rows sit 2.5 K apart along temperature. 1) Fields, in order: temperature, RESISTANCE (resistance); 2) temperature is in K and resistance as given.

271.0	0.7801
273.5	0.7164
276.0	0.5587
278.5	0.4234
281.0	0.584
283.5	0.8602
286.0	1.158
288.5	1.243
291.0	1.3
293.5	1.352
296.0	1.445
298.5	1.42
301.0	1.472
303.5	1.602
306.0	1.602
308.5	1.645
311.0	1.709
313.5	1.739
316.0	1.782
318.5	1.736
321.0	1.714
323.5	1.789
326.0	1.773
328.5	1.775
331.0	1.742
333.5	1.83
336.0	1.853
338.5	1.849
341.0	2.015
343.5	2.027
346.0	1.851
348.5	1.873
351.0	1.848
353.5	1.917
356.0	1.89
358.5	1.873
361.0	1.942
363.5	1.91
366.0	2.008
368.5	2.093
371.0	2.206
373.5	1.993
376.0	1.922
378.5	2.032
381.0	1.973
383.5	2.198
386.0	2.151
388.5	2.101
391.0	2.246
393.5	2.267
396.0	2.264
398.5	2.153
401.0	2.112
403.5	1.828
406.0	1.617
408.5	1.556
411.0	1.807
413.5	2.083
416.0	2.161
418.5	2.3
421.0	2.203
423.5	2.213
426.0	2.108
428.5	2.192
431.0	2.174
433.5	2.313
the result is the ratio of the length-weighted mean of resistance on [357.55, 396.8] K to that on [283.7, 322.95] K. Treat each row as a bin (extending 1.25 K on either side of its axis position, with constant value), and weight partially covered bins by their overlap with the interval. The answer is 1.37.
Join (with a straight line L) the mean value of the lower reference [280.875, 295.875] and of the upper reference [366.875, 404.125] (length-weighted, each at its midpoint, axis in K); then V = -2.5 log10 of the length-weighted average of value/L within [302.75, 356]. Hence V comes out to -0.164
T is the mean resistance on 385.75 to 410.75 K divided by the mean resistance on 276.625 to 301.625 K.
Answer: 1.8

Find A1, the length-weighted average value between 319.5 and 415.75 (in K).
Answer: 1.95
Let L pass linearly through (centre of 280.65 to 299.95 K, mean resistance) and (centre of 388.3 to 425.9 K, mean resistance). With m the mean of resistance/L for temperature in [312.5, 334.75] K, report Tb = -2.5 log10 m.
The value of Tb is -0.22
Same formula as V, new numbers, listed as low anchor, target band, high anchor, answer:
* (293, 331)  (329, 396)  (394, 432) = -0.08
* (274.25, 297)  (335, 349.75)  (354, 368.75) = -0.13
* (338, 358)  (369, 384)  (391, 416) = -0.05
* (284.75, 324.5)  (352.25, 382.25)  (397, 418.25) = -0.11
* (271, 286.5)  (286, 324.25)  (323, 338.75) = -0.24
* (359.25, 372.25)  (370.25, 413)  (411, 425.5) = 0.03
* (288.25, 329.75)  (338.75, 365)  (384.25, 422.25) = -0.06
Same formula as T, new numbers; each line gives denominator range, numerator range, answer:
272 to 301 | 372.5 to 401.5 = 2.07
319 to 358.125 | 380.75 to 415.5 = 1.10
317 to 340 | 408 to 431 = 1.17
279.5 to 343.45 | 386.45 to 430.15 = 1.33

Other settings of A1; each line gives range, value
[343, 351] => 1.9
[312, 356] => 1.83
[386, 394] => 2.19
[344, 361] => 1.89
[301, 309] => 1.59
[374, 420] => 2.04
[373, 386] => 2.04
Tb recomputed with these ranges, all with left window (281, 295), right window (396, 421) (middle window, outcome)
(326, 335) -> -0.24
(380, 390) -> -0.16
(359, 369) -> -0.18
